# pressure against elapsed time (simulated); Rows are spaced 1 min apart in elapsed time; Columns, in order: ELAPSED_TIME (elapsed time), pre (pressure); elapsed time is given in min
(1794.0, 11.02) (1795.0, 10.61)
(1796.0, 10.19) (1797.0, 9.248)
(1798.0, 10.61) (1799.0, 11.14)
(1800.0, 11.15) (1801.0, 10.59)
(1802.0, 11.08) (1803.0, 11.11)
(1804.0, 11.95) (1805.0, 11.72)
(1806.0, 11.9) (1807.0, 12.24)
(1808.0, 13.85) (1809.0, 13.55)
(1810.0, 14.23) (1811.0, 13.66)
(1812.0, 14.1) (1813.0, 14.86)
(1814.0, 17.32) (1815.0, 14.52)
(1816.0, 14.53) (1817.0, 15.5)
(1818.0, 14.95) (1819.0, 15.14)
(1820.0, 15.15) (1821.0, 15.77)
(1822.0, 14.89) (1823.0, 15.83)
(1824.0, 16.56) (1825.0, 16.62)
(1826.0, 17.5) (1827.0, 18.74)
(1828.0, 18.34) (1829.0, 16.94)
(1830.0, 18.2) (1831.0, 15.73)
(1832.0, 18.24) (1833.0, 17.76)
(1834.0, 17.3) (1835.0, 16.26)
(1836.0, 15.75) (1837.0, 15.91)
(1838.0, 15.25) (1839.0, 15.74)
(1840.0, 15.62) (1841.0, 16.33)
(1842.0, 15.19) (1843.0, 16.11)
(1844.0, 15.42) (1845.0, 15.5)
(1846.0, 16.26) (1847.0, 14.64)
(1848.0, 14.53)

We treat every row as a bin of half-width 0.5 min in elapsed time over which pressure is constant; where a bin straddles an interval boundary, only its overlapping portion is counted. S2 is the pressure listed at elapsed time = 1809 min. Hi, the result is 13.55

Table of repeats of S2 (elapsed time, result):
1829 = 16.94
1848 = 14.53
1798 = 10.61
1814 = 17.32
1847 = 14.64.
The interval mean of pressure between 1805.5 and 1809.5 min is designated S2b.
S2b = 12.9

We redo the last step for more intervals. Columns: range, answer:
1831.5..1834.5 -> 17.8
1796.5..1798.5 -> 9.93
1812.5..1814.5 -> 16.1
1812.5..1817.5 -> 15.3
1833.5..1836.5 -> 16.4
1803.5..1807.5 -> 12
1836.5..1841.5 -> 15.8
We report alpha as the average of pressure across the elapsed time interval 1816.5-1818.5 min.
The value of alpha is 15.2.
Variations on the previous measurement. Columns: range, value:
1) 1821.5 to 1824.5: 15.8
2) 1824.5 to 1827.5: 17.6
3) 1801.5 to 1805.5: 11.5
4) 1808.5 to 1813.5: 14.1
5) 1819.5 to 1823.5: 15.4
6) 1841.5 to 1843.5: 15.6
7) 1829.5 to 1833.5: 17.5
